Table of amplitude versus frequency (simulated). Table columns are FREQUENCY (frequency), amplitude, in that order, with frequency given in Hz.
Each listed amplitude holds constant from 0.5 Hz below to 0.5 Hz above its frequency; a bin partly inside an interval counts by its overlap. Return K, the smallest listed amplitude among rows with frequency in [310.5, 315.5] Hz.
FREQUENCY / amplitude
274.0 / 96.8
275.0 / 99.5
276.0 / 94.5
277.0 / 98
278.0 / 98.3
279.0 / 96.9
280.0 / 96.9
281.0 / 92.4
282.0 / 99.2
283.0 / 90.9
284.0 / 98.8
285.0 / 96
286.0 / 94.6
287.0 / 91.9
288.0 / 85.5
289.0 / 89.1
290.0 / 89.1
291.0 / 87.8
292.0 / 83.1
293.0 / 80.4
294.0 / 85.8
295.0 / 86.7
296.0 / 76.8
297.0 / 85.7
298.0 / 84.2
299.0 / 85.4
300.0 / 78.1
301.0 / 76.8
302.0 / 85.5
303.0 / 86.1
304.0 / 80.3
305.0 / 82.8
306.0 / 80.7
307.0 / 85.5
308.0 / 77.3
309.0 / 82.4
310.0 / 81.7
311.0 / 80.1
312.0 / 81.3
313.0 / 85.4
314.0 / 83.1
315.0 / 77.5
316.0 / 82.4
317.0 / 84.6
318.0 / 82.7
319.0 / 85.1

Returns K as 77.5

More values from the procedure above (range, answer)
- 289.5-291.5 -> 87.8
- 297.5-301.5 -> 76.8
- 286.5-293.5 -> 80.4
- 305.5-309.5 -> 77.3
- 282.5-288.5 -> 85.5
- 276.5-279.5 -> 96.9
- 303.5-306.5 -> 80.3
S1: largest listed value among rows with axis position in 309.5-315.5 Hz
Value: 85.4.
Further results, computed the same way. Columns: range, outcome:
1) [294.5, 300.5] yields 86.7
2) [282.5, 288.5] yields 98.8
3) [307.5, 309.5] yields 82.4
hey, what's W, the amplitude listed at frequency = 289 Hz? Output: 89.1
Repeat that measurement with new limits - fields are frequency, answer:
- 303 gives 86.1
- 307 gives 85.5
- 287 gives 91.9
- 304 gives 80.3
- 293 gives 80.4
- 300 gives 78.1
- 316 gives 82.4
